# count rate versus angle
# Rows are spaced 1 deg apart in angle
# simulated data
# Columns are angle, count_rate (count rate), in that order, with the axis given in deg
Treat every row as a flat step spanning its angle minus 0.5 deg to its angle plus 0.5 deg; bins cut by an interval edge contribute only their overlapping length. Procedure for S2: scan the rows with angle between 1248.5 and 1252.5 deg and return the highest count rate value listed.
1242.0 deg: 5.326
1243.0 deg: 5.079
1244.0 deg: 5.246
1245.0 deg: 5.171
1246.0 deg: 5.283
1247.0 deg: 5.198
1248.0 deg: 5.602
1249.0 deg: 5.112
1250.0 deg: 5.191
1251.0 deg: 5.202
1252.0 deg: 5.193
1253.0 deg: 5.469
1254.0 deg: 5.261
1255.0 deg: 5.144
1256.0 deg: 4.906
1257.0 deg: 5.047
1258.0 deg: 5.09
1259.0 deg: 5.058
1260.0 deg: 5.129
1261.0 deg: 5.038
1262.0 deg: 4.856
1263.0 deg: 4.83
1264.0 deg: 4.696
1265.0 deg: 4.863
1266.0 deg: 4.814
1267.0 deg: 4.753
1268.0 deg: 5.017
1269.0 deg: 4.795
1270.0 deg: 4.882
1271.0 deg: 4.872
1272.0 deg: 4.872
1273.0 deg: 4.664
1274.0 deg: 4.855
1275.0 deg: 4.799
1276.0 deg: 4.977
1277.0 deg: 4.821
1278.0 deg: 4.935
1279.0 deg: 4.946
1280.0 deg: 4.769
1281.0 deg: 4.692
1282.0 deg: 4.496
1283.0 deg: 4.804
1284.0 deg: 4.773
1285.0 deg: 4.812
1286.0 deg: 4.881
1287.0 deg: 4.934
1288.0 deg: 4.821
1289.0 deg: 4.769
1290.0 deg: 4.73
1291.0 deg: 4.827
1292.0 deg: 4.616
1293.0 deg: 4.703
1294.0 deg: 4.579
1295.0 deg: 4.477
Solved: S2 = 5.202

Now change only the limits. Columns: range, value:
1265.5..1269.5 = 5.017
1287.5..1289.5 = 4.821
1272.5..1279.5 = 4.977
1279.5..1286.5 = 4.881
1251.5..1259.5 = 5.469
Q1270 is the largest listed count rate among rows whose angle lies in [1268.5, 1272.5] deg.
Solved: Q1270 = 4.882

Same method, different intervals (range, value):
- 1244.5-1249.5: 5.602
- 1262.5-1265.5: 4.863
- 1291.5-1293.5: 4.703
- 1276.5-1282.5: 4.946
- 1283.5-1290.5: 4.934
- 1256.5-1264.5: 5.129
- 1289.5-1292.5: 4.827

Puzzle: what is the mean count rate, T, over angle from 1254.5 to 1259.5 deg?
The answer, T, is 5.05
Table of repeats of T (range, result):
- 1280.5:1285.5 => 4.72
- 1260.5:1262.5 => 4.95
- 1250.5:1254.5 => 5.28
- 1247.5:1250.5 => 5.3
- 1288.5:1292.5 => 4.74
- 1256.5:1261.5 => 5.07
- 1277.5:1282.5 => 4.77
